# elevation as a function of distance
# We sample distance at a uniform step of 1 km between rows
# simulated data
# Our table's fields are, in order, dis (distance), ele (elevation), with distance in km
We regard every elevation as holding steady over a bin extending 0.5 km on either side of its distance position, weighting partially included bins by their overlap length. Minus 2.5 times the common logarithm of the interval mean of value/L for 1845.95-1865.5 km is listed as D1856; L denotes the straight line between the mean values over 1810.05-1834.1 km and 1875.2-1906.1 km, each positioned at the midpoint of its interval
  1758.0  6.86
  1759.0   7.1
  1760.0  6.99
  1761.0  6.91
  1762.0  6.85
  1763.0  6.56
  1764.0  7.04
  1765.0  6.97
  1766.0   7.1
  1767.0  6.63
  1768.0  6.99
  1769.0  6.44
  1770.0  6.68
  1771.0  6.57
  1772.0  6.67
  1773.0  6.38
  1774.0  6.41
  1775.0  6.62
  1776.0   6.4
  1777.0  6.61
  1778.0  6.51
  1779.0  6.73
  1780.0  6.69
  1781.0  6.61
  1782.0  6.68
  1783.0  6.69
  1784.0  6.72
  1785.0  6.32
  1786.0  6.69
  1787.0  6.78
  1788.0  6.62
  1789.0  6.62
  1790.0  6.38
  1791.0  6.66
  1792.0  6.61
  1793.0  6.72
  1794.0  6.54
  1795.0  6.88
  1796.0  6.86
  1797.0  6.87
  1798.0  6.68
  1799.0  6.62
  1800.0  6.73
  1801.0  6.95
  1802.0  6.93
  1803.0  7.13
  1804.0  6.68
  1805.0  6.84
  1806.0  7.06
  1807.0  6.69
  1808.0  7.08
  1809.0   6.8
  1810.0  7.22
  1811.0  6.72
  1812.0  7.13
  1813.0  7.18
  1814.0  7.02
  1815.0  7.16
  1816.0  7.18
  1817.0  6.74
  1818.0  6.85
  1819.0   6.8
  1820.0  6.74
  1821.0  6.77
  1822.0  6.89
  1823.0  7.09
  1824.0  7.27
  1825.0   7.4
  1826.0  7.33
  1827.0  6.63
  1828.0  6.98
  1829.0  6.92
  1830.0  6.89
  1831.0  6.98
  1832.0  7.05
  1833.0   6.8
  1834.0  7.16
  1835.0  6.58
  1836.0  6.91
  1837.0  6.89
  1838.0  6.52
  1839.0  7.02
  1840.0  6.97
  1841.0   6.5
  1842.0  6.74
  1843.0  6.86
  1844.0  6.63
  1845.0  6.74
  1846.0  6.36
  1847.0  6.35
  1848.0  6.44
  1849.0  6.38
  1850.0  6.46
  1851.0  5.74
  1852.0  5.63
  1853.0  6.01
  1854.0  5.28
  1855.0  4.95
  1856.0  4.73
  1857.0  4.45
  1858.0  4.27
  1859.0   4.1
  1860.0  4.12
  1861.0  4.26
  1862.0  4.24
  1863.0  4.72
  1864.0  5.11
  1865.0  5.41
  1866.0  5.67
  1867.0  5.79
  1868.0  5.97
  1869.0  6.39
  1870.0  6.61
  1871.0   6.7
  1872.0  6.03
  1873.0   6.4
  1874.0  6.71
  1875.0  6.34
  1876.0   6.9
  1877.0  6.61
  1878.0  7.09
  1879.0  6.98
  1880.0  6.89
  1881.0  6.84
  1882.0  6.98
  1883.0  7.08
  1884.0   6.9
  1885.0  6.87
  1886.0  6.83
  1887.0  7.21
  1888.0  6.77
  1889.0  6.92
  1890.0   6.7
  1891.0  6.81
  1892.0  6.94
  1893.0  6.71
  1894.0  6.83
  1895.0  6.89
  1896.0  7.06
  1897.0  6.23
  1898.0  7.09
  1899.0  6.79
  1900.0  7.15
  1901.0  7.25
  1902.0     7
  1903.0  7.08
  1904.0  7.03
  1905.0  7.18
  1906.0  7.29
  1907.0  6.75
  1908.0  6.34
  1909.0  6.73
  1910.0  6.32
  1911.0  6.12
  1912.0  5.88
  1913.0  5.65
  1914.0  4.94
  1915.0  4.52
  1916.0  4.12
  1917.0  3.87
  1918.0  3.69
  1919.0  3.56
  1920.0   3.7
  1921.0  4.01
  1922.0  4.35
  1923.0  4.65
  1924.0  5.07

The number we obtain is 0.31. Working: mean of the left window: 6.99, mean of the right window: 6.92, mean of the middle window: 5.22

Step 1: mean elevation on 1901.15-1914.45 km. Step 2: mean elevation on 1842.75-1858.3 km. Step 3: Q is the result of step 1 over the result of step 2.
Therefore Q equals 1.12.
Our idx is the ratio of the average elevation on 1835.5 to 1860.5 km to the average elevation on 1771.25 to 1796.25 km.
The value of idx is 0.90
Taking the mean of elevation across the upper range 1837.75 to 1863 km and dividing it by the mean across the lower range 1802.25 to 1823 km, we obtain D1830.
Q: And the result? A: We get 0.8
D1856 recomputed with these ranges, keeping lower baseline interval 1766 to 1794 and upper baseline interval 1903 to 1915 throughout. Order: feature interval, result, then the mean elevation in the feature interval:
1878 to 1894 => -0.08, 6.9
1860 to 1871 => 0.19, 5.42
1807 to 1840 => -0.07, 6.96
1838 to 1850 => -0.02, 6.62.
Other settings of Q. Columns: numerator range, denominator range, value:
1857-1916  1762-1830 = 0.93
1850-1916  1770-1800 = 0.94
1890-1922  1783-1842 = 0.88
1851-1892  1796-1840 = 0.87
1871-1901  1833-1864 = 1.16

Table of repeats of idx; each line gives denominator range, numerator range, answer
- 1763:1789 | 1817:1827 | 1.05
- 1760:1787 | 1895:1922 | 0.88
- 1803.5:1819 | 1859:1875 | 0.80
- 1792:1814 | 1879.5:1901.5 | 1.00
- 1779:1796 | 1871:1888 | 1.02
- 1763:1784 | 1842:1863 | 0.83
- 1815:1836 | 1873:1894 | 0.98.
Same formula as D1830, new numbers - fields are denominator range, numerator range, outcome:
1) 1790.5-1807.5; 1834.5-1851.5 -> 0.97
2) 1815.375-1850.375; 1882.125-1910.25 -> 1.01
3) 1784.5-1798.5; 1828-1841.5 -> 1.03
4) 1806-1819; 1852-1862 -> 0.68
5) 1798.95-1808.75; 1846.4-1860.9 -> 0.77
